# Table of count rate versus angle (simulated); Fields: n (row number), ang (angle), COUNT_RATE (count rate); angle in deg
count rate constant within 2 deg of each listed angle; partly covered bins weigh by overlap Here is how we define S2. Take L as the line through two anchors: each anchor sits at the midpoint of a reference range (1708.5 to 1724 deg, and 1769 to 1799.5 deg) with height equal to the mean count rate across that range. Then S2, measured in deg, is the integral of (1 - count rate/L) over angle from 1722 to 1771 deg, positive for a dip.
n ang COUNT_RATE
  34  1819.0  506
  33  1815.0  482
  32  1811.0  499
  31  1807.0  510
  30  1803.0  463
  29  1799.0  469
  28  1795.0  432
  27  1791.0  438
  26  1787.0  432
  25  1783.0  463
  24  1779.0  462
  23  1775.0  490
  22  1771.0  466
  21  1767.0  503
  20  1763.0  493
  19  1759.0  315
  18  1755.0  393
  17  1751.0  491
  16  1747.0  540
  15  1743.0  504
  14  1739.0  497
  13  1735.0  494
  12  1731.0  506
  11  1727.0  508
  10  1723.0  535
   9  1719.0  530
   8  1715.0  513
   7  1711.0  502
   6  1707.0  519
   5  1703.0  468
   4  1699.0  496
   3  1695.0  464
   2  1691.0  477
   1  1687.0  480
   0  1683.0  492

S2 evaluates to 1.1 deg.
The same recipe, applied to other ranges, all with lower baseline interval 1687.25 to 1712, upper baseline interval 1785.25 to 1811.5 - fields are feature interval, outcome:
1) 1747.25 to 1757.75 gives 0.5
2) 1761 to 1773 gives -0.5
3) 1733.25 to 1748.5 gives -1.0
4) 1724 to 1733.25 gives -0.6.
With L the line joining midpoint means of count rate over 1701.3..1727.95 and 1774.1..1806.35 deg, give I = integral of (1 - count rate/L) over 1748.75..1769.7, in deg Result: 1.7 deg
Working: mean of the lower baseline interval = 511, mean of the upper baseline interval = 457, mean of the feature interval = 441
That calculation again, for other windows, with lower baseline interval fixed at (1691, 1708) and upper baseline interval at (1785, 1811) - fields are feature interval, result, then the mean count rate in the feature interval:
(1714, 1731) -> -1.5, 520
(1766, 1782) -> -0.4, 478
